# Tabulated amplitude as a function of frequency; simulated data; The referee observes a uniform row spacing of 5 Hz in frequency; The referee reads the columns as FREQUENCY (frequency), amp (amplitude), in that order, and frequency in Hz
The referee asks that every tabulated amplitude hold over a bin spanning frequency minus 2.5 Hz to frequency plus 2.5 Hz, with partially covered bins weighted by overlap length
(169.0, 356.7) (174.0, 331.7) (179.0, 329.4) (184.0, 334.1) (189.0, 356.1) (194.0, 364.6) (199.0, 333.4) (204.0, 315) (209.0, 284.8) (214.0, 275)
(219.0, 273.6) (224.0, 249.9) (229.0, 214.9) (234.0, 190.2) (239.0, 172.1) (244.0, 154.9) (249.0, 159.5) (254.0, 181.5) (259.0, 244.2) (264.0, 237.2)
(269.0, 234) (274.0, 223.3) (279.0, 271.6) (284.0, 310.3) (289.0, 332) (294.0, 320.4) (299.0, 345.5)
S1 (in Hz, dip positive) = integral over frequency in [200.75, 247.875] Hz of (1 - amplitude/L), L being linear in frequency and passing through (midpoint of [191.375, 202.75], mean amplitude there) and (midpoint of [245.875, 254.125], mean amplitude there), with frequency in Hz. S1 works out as 3.6 Hz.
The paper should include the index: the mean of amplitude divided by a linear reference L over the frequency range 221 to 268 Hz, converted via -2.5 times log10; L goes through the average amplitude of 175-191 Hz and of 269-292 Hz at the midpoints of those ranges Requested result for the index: 0.43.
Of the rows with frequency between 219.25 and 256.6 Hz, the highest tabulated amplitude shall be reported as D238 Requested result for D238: 249.9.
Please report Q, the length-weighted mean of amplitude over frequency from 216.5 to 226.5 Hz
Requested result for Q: 262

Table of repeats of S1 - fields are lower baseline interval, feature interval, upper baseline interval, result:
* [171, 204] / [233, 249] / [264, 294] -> 7.1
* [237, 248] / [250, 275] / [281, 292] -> 1.4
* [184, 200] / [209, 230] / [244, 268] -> 2.0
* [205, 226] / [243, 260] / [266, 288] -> 5.4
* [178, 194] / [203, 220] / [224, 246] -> -1.4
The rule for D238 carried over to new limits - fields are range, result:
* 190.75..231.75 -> 364.6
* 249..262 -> 244.2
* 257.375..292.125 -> 332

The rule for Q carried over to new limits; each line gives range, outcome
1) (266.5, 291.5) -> 274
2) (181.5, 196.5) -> 352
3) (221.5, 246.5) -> 196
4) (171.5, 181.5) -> 331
